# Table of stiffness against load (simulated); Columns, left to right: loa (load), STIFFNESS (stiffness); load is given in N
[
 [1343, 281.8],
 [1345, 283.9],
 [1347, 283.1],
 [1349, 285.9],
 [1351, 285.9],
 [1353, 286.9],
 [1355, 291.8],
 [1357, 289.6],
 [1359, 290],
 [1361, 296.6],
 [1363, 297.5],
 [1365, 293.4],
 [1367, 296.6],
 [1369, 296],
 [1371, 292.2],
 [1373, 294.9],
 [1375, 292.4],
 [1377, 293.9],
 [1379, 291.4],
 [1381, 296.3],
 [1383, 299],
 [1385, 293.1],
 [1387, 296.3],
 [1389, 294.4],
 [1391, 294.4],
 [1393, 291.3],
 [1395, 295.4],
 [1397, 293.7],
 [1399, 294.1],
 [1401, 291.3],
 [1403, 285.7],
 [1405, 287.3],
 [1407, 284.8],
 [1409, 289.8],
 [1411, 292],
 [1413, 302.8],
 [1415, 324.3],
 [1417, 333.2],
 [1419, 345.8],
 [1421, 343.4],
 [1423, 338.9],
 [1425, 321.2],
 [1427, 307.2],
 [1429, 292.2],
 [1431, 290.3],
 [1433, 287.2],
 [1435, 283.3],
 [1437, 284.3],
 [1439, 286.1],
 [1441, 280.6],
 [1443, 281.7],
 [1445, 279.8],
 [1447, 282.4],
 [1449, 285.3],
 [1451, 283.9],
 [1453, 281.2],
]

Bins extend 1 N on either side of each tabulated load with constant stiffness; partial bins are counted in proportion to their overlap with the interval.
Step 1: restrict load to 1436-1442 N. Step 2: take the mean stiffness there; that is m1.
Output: 284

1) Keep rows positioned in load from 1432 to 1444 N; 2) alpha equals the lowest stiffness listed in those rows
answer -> 280.6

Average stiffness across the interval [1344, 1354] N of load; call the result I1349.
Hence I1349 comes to 285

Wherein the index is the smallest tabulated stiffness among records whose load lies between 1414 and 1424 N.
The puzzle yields 324.3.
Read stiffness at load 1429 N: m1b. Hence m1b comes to 292.2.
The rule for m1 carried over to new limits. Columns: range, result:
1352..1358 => 289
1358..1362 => 293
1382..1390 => 296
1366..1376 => 294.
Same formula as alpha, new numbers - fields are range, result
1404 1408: 284.8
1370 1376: 292.2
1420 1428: 307.2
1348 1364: 285.9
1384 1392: 293.1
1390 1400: 291.3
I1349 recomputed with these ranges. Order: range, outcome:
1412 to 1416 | 314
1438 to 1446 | 282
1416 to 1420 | 340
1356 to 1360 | 290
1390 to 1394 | 293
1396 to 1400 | 294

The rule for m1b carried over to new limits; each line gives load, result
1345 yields 283.9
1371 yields 292.2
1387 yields 296.3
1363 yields 297.5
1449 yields 285.3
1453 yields 281.2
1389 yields 294.4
